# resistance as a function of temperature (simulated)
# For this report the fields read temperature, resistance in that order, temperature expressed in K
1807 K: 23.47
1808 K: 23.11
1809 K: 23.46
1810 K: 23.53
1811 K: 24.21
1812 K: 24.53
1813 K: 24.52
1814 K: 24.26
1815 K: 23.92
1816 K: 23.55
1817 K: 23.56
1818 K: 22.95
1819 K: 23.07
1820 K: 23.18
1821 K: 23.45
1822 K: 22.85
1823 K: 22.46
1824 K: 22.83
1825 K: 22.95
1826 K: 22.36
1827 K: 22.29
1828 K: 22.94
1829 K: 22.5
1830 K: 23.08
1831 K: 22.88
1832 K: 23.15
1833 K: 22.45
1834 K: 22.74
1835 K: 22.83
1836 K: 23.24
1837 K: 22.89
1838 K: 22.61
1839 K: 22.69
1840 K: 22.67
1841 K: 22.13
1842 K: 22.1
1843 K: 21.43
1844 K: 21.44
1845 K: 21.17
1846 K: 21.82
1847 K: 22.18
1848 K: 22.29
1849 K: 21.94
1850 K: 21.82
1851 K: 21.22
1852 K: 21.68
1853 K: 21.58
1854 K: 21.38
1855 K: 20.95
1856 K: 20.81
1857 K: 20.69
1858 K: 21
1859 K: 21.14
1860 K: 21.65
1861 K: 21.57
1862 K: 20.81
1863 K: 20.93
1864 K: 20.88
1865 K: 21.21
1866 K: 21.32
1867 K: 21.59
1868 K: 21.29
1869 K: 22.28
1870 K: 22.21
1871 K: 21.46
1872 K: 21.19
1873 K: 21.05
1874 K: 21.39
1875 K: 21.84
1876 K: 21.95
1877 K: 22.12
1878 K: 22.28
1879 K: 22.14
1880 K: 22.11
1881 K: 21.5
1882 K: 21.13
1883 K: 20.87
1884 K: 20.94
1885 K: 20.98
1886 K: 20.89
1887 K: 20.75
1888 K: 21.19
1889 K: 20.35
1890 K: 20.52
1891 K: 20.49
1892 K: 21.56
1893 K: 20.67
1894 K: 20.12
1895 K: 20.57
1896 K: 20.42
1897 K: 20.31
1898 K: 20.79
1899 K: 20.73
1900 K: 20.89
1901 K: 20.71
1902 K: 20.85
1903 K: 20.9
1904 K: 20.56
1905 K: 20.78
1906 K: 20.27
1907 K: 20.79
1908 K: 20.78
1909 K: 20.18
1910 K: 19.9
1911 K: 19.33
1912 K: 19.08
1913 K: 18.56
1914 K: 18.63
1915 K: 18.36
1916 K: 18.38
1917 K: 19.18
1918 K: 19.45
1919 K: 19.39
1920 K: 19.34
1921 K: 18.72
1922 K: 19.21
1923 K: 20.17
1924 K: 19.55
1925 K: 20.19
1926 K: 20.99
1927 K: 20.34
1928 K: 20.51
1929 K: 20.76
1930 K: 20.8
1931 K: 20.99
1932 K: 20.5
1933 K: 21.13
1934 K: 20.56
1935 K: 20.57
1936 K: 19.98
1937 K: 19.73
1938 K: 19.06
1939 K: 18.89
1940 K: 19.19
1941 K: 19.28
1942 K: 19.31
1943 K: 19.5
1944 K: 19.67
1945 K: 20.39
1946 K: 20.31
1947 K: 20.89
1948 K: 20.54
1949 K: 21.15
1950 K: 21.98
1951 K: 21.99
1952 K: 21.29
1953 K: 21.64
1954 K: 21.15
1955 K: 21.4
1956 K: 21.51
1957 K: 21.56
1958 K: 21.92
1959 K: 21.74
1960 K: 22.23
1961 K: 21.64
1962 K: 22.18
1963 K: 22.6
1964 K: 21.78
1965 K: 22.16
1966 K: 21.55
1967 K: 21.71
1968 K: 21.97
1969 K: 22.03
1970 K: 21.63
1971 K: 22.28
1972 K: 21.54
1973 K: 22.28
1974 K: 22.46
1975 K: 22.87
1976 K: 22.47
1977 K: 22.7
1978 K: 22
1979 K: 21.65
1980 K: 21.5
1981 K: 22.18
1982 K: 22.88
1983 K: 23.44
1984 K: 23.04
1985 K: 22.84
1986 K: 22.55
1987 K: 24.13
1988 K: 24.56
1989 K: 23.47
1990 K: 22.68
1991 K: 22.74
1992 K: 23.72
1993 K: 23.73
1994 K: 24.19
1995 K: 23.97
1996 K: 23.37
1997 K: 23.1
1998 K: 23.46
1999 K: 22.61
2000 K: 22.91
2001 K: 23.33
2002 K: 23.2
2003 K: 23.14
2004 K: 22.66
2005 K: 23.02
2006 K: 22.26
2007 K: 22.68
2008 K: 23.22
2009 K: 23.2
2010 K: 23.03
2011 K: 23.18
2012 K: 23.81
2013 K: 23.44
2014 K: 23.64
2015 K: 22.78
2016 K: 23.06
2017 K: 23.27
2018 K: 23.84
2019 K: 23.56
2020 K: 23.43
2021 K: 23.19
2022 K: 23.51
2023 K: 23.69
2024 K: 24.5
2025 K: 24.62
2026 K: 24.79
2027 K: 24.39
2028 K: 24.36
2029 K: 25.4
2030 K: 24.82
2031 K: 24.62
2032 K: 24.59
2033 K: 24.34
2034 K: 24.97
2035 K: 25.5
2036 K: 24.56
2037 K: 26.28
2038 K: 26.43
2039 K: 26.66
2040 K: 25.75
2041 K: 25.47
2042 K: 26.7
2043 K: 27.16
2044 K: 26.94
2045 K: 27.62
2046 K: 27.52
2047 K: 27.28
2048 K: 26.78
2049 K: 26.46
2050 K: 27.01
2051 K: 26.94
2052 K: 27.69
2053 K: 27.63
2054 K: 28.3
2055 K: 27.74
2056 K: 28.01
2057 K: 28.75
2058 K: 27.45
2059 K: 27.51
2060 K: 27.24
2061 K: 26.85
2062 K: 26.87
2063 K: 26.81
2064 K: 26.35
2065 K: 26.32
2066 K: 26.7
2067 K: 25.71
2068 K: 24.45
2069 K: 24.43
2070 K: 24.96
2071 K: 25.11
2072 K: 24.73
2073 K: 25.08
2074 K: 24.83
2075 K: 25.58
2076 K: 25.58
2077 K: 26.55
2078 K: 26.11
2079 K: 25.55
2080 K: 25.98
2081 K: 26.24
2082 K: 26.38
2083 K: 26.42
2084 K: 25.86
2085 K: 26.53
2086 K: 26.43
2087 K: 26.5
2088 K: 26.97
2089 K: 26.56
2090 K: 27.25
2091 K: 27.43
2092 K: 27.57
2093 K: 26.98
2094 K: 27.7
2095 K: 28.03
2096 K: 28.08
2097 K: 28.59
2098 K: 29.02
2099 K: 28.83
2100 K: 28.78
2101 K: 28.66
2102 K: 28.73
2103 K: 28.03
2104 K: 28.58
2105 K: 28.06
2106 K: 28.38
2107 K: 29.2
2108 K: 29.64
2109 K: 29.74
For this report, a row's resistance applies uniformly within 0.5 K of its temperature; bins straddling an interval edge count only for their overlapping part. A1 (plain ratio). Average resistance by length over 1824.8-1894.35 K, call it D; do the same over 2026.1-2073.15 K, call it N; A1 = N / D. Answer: 1.21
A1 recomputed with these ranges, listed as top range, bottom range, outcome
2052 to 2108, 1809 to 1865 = 1.21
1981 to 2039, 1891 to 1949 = 1.18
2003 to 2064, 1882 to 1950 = 1.25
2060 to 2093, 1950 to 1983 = 1.19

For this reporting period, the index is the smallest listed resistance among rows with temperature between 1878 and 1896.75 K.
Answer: 20.12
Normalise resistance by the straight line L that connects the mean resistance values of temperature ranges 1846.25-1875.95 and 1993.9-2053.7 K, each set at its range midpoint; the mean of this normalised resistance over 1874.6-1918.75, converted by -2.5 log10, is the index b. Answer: 0.08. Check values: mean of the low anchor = 21.4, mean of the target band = 20.6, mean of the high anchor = 24.6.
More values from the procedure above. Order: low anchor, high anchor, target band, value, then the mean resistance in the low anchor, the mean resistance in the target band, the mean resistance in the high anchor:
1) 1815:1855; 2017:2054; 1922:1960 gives 0.171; 22.5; 20.6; 25.5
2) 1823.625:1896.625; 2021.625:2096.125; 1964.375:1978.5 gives 0.098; 21.7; 22.1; 26.2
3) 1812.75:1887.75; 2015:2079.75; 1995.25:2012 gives 0.084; 22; 23.1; 25.7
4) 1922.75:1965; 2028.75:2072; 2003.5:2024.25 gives 0.054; 20.8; 23.3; 26.4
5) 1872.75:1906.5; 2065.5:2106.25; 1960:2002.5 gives 0.048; 21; 22.7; 26.8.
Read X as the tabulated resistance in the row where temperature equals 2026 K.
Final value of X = 24.79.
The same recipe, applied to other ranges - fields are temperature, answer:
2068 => 24.45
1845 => 21.17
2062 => 26.87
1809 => 23.46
